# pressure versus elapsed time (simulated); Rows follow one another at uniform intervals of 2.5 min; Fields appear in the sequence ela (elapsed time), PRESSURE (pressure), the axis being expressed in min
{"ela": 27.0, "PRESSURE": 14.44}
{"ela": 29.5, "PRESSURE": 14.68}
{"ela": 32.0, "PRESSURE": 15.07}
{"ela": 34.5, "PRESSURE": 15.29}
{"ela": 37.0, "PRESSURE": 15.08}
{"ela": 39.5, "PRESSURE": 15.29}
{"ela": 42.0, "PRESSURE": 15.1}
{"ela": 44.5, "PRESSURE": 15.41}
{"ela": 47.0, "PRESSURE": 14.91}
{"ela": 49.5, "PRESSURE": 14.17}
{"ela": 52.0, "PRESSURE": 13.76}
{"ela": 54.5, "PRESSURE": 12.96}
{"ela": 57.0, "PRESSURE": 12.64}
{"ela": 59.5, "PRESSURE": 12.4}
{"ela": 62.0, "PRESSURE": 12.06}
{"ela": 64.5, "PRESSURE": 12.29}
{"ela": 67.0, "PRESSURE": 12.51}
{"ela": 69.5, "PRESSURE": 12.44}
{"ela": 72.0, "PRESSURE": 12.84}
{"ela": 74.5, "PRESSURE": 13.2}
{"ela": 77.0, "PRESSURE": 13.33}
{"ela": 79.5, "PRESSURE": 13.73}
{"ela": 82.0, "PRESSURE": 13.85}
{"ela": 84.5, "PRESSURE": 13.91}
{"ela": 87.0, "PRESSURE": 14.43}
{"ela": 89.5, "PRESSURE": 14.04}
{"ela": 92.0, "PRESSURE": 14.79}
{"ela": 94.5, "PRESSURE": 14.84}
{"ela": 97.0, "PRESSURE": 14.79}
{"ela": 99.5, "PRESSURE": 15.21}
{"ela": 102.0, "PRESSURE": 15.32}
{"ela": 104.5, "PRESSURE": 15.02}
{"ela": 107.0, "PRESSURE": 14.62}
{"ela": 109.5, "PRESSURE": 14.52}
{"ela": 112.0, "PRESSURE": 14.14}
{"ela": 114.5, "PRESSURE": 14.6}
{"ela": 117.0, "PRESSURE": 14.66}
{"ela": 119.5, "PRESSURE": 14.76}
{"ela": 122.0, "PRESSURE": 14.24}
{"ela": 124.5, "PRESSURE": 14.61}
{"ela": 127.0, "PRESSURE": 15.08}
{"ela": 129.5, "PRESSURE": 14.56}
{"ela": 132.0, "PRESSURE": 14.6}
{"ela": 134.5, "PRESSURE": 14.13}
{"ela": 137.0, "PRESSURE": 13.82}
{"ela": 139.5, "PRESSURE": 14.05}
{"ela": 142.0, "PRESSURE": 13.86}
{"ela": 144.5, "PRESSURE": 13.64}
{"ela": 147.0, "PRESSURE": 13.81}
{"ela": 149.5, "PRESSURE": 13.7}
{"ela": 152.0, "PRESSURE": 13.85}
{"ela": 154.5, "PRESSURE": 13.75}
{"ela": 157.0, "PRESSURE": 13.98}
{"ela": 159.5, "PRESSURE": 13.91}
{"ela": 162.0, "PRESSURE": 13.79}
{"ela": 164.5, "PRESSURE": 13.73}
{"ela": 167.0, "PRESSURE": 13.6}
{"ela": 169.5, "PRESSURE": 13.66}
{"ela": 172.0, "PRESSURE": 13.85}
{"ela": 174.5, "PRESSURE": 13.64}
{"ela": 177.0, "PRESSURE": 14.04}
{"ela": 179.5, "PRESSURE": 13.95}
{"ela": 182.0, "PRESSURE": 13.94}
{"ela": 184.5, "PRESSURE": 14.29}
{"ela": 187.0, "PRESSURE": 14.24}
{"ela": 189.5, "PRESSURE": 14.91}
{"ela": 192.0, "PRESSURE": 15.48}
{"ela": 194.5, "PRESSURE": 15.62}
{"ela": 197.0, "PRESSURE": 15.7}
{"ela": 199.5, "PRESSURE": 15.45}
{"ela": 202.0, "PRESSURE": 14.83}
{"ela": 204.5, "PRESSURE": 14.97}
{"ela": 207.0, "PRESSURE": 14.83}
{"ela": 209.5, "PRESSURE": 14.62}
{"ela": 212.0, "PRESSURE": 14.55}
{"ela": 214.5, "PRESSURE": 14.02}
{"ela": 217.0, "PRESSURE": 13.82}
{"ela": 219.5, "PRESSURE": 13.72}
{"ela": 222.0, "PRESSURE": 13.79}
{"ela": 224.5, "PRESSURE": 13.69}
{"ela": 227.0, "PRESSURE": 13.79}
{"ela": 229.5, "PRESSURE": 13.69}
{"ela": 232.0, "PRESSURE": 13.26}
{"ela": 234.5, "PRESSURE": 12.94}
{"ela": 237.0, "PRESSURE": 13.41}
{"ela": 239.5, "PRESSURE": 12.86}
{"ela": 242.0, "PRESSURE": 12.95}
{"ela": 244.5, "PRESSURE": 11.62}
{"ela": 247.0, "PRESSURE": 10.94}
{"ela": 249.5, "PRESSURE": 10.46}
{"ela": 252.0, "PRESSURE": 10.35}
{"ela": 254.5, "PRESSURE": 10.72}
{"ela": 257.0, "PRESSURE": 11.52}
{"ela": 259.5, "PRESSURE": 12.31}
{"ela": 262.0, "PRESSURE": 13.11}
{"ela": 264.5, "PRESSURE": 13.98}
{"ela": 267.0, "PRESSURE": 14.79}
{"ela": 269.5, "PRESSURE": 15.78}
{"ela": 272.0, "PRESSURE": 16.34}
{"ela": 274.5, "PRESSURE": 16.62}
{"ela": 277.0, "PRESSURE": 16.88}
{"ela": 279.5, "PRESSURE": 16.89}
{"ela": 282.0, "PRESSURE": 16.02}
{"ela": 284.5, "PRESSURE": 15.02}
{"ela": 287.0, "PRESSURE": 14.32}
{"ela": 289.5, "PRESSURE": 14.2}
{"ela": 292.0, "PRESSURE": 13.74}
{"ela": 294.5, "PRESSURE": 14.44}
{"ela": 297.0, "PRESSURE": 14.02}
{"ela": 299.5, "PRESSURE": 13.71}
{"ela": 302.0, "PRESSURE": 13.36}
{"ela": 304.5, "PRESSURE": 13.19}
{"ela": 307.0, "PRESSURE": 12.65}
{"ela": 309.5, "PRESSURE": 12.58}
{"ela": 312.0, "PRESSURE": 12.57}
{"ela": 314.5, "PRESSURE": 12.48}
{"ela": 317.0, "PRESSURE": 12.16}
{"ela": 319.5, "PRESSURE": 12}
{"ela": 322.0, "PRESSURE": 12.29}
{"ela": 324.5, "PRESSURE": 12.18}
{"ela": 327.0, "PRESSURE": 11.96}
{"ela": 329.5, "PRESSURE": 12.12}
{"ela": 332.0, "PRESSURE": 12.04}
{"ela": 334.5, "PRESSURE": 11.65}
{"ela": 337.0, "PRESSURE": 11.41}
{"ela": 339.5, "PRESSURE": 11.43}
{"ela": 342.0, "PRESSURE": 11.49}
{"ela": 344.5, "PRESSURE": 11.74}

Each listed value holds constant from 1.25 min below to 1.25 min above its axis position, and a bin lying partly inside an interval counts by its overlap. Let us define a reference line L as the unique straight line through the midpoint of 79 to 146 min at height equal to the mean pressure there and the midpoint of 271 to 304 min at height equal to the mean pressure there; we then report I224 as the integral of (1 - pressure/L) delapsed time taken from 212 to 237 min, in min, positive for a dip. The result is 1.9 min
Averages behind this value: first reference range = 14.4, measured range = 13.7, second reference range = 15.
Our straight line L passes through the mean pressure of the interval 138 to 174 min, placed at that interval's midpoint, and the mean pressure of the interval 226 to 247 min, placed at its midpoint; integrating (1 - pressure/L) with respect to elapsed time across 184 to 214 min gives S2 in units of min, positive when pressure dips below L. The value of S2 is -3.6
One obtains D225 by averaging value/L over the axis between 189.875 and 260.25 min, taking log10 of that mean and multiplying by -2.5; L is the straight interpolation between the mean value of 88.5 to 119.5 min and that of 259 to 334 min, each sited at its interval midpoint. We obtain 0.05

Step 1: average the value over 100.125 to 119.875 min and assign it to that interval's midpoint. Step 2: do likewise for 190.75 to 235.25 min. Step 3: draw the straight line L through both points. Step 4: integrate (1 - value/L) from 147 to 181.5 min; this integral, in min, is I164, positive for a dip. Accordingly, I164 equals 1.8 min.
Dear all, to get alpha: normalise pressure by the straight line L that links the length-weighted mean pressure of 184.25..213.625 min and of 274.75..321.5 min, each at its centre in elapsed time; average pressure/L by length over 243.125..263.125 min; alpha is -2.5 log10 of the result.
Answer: 0.26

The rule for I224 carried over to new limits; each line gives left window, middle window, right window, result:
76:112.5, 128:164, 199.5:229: 1.0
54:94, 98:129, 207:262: -3.7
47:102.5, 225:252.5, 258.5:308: 3.6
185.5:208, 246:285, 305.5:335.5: -1.1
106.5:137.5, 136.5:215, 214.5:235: -1.2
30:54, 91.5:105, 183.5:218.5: -0.2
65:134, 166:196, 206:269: -1.7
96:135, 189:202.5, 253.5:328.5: -1.1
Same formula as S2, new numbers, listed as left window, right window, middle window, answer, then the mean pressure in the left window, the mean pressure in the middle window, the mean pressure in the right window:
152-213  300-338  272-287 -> -3.7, 14.4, 16.1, 12.3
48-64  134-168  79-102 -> -2.0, 13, 14.5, 13.8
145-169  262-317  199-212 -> -0.8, 13.8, 14.9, 14.4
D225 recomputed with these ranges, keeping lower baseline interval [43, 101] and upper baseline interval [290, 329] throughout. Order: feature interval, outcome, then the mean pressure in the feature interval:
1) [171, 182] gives -0.04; 13.9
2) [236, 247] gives 0.05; 12.5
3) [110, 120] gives -0.08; 14.5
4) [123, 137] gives -0.08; 14.5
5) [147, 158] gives -0.03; 13.8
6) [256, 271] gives -0.05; 13.7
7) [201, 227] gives -0.08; 14.3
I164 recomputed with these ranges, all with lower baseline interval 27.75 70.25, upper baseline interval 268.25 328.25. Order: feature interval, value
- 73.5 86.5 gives 0.2 min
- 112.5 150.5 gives -0.9 min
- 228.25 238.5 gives 0.5 min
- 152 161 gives 0.0 min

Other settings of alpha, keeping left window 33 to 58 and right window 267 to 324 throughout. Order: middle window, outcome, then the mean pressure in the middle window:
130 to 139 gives 0.012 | 14.2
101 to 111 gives -0.033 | 14.8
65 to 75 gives 0.142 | 12.7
